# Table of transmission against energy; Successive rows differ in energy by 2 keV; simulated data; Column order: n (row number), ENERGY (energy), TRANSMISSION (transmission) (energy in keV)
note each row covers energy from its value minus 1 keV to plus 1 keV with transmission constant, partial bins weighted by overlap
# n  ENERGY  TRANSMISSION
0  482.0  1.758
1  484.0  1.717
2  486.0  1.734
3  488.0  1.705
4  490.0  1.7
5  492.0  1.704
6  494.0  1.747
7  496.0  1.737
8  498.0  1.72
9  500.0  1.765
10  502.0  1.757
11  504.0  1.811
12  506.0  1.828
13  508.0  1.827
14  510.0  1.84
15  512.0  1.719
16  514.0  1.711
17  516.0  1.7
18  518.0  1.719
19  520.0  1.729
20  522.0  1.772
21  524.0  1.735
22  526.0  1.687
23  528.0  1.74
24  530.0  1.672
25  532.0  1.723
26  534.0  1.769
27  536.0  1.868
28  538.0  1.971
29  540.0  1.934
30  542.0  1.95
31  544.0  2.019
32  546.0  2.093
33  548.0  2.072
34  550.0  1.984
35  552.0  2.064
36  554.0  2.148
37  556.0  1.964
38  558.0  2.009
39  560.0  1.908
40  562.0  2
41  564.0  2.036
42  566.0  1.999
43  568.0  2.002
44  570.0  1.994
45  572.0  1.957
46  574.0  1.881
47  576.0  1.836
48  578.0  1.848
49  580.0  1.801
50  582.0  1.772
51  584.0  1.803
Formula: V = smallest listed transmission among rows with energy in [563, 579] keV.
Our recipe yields 1.836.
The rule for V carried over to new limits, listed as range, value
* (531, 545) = 1.723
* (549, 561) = 1.908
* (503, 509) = 1.811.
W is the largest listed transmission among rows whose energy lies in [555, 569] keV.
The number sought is 2.036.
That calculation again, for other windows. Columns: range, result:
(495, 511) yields 1.84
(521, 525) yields 1.772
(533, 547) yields 2.093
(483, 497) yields 1.747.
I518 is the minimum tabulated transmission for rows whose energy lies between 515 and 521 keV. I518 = 1.7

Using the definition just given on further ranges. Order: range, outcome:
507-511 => 1.827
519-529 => 1.687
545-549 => 2.072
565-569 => 1.999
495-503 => 1.72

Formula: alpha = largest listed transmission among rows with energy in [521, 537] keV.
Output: 1.868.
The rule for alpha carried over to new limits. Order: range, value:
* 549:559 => 2.148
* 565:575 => 2.002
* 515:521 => 1.729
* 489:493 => 1.704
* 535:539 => 1.971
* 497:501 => 1.765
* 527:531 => 1.74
